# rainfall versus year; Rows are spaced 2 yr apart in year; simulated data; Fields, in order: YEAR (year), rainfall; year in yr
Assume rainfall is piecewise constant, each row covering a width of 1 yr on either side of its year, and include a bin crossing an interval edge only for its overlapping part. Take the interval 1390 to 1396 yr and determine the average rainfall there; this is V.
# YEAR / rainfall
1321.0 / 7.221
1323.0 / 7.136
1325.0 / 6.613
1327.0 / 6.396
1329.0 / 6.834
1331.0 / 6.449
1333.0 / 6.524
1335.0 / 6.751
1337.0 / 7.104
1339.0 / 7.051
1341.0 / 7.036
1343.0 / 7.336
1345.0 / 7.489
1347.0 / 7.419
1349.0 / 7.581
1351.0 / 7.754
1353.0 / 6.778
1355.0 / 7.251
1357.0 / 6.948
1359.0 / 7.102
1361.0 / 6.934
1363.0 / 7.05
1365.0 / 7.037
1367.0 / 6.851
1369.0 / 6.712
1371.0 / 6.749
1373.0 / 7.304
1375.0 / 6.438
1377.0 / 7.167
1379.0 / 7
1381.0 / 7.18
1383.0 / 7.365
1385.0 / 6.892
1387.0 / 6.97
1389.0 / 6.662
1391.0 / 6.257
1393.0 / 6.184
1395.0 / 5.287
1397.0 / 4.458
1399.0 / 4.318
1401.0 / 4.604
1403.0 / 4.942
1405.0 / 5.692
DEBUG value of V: 5.91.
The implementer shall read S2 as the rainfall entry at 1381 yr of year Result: 7.18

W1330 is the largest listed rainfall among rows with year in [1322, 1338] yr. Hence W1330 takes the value 7.136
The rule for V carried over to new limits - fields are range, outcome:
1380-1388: 7.1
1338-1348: 7.27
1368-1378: 6.87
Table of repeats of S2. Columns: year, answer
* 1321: 7.221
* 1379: 7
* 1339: 7.051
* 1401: 4.604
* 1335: 6.751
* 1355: 7.251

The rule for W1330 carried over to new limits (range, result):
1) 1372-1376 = 7.304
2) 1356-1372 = 7.102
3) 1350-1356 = 7.754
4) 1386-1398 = 6.97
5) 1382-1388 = 7.365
